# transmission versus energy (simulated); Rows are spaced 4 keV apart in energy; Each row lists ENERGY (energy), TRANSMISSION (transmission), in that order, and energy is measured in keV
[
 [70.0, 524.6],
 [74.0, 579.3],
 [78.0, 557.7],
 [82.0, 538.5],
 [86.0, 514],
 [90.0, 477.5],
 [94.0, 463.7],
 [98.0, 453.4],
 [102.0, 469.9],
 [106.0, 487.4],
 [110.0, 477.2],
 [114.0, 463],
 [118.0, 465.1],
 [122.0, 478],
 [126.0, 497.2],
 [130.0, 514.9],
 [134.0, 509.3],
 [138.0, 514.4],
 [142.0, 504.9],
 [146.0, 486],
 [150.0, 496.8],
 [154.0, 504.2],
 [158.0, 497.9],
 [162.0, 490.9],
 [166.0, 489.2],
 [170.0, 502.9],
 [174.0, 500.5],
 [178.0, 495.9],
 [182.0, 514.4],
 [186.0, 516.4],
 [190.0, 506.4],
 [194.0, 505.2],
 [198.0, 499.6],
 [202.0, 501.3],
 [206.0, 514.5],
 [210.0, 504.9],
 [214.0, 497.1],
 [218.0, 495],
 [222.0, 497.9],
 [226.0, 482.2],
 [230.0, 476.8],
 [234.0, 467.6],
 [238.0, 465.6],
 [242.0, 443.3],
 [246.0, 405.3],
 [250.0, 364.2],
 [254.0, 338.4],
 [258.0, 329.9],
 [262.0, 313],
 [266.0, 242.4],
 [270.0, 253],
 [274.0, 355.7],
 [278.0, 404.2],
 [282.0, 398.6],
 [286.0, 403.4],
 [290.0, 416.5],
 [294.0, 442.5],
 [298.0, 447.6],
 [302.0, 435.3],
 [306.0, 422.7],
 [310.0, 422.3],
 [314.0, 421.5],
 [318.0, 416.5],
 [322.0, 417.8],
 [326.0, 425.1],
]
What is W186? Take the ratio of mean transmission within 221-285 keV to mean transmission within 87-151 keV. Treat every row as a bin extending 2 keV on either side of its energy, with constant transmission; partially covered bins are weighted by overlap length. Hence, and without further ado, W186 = 0.8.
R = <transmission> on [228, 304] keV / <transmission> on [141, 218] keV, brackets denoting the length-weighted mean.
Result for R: 0.78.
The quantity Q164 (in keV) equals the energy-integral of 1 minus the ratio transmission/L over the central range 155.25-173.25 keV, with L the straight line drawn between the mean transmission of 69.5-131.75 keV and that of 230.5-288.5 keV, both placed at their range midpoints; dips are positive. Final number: -2.0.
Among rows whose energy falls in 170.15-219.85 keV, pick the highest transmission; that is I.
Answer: 516.4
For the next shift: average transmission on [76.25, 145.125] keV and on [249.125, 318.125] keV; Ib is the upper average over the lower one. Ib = 0.77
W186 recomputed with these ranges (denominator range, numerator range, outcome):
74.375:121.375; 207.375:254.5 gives 0.93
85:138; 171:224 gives 1.04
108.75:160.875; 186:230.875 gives 1.01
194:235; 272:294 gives 0.81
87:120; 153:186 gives 1.06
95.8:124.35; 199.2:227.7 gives 1.06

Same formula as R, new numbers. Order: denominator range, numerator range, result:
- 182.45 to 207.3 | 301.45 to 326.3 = 0.83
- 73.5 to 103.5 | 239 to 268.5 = 0.70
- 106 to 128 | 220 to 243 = 0.99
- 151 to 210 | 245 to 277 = 0.65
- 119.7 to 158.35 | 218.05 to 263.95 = 0.84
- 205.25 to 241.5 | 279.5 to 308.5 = 0.87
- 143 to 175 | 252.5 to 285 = 0.67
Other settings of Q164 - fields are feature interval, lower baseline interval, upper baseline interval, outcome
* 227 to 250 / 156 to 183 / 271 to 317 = 0.3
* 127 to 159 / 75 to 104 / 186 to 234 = -0.3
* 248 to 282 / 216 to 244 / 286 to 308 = 9.2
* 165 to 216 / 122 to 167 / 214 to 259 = -3.8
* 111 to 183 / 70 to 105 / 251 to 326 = -3.9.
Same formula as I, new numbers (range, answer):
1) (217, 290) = 497.9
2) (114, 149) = 514.9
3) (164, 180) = 502.9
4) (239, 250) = 443.3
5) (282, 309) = 447.6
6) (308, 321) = 422.3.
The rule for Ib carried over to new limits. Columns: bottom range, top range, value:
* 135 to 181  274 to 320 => 0.84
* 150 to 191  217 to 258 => 0.87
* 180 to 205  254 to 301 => 0.72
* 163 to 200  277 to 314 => 0.84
